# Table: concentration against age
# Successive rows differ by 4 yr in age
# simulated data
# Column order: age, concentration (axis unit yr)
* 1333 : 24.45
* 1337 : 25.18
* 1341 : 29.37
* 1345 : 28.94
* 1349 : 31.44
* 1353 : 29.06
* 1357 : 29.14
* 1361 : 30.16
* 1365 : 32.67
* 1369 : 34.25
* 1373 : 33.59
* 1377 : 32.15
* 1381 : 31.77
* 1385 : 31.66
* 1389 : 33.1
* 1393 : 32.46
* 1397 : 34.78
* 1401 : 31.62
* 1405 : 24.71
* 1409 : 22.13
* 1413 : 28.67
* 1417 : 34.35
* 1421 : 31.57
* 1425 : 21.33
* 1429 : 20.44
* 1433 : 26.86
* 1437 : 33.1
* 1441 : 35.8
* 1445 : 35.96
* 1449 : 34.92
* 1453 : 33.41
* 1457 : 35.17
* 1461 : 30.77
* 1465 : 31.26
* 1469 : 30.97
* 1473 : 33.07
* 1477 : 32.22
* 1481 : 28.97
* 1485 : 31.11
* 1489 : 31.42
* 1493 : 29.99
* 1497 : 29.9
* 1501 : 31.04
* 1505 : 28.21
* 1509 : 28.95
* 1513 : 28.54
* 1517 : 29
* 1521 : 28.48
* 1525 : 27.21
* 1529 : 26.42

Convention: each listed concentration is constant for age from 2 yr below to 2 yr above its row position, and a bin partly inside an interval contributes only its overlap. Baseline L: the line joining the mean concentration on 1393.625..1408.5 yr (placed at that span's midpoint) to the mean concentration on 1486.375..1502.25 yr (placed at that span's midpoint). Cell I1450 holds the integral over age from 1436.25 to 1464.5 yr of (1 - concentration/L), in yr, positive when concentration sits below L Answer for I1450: -3.6 yr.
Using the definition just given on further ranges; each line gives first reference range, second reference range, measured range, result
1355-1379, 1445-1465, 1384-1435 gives 6.3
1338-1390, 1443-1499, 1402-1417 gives 2.3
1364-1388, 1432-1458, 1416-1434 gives 3.7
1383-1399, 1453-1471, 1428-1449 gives 0.7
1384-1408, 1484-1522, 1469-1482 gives -0.7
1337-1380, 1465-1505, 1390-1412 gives 1.1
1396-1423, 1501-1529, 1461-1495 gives -2.7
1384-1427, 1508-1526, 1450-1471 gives -2.4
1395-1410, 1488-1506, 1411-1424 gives -0.8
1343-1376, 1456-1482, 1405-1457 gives 2.8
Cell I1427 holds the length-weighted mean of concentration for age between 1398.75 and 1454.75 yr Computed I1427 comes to 29.6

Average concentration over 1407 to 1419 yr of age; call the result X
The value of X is 28.4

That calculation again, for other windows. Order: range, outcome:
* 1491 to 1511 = 29.6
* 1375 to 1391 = 32.2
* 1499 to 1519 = 29.1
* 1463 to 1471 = 31.1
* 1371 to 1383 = 32.5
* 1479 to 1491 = 30.5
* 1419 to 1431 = 24.4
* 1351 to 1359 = 29.1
